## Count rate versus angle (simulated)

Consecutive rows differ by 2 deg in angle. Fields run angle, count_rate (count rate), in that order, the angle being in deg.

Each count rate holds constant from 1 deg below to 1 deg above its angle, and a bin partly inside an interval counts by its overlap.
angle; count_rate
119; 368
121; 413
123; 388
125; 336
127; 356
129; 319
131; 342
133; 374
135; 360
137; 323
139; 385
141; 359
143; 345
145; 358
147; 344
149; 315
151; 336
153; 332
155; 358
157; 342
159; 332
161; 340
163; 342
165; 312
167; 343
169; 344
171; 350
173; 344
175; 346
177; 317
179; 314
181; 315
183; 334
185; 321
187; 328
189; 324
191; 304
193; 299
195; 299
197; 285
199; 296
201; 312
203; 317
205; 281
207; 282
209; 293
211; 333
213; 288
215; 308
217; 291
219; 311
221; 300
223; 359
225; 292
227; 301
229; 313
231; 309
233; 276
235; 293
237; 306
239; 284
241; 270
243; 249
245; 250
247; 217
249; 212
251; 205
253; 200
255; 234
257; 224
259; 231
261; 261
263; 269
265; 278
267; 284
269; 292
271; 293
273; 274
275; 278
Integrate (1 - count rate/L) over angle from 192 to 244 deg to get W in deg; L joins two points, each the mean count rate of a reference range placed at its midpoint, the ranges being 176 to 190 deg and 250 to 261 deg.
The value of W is -4.8 deg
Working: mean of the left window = 322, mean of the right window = 223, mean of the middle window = 298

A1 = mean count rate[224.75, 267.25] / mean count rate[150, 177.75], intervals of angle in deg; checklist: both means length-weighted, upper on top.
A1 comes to 0.8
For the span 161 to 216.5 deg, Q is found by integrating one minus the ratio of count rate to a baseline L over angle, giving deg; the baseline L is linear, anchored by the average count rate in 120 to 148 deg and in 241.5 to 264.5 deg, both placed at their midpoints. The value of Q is -2.92 deg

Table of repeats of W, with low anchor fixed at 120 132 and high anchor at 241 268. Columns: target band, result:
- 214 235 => -2.91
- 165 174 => -0.64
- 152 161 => -0.27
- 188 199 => -0.18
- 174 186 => -0.59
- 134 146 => -0.31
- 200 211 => -0.56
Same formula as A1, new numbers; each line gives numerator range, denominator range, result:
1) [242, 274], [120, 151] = 0.70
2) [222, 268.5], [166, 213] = 0.84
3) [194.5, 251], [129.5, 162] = 0.83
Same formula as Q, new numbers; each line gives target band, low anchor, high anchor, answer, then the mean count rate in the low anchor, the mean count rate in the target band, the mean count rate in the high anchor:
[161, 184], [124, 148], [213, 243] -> -0.24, 350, 333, 299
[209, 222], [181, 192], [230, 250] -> -0.55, 322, 304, 267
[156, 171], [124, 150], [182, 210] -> -0.41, 347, 337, 305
